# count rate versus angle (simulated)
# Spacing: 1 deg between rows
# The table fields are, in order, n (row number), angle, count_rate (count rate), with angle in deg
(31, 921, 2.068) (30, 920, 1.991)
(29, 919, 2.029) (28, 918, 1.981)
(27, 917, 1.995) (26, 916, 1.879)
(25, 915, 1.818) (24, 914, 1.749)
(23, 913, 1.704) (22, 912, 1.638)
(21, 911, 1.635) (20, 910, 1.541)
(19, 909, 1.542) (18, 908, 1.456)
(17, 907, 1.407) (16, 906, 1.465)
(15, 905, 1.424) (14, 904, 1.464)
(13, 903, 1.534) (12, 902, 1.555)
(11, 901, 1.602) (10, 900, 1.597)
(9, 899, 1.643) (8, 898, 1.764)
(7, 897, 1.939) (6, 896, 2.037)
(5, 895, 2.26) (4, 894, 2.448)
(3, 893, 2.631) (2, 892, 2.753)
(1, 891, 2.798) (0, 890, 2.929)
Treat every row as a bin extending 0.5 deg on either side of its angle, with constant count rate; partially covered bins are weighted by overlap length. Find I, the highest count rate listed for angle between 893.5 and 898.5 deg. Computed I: 2.448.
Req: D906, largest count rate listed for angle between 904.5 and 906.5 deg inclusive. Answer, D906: 1.465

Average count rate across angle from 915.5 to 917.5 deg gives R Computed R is 1.94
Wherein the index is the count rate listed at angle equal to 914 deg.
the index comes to 1.749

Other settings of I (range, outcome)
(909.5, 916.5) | 1.879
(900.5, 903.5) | 1.602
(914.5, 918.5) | 1.995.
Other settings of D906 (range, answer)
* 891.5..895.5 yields 2.753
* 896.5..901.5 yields 1.939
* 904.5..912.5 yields 1.638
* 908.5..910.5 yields 1.542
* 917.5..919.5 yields 2.029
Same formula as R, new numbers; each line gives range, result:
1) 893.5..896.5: 2.25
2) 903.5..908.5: 1.44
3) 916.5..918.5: 1.99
